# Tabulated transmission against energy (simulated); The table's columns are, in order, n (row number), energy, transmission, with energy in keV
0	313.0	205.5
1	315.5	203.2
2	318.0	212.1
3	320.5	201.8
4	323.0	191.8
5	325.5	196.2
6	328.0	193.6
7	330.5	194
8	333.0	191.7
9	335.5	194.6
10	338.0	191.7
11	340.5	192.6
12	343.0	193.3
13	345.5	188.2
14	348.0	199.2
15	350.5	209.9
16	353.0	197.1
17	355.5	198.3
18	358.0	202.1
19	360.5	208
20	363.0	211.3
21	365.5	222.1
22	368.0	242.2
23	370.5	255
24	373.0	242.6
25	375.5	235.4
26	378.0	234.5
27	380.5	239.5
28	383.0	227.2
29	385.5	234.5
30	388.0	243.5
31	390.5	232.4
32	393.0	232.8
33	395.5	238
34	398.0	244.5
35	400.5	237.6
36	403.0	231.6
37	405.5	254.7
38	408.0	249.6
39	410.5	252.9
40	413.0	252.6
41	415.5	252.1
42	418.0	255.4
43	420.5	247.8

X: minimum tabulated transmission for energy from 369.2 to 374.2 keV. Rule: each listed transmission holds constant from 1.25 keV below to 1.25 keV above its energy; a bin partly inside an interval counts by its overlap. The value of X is 242.6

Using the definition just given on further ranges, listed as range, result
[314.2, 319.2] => 203.2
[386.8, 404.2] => 231.6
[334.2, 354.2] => 188.2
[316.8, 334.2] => 191.7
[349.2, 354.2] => 197.1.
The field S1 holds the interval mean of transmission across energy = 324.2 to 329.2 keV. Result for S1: 195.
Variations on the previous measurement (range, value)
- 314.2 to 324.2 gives 202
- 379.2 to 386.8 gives 234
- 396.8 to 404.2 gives 238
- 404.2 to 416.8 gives 252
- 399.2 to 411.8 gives 245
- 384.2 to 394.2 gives 236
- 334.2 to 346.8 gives 192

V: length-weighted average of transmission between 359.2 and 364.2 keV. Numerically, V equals 210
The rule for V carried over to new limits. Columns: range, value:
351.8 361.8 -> 201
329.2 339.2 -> 193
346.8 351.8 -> 205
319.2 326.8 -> 197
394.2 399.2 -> 241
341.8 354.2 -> 198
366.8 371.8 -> 249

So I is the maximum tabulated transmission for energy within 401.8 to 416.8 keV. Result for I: 254.7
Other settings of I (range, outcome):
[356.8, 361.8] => 208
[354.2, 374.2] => 255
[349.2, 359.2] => 209.9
